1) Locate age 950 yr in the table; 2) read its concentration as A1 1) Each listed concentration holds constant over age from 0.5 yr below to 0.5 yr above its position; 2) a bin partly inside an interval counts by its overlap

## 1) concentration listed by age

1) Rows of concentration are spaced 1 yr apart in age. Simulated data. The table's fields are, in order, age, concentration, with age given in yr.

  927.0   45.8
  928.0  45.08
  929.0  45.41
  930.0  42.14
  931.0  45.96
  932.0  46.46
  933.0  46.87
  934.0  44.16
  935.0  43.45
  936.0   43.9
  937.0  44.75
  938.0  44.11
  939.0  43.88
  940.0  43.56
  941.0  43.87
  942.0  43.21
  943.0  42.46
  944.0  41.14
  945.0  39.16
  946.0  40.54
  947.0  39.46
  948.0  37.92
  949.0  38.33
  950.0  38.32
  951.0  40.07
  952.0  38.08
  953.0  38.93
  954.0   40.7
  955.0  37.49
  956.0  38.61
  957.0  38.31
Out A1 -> 38.32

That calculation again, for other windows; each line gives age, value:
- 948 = 37.92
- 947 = 39.46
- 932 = 46.46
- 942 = 43.21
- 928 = 45.08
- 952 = 38.08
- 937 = 44.75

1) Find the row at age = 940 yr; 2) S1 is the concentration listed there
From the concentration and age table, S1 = 43.56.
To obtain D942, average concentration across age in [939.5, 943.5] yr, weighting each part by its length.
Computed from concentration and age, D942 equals 43.3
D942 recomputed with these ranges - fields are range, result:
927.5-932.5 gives 45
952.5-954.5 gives 39.8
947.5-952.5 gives 38.5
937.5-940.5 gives 43.9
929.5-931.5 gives 44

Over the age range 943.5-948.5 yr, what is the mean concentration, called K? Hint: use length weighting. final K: 39.6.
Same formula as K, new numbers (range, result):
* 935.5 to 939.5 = 44.2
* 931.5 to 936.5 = 45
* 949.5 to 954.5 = 39.2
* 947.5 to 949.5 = 38.1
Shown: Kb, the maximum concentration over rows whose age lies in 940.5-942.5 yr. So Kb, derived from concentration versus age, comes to 43.87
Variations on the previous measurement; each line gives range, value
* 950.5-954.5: 40.7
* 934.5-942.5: 44.75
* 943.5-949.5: 41.14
